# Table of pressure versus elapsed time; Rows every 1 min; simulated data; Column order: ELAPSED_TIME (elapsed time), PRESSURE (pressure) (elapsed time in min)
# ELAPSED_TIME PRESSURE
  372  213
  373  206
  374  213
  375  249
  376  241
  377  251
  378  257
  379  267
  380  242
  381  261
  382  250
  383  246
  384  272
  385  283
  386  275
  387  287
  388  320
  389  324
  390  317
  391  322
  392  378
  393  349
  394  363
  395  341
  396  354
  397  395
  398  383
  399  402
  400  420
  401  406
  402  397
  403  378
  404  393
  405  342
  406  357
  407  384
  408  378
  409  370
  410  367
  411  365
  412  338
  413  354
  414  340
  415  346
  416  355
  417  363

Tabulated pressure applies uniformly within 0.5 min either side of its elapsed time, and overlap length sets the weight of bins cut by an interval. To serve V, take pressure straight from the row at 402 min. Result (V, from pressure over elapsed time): 397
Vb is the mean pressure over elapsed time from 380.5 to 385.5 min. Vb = 262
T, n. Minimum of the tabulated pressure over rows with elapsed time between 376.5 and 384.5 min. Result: 242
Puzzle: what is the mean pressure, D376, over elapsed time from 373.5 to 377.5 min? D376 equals 238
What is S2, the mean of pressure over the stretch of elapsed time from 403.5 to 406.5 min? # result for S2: 364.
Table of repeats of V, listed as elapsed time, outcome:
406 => 357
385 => 283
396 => 354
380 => 242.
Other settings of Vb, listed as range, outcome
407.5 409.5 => 374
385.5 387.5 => 281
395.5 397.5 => 374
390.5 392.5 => 350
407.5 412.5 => 364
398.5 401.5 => 409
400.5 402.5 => 402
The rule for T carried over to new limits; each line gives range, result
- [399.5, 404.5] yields 378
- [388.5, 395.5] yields 317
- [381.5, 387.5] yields 246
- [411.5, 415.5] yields 338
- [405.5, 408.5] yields 357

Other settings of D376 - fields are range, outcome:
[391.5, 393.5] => 364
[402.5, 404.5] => 386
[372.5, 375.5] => 223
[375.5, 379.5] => 254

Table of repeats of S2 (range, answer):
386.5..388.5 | 304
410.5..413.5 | 352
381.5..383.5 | 248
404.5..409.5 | 366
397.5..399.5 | 392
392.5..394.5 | 356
